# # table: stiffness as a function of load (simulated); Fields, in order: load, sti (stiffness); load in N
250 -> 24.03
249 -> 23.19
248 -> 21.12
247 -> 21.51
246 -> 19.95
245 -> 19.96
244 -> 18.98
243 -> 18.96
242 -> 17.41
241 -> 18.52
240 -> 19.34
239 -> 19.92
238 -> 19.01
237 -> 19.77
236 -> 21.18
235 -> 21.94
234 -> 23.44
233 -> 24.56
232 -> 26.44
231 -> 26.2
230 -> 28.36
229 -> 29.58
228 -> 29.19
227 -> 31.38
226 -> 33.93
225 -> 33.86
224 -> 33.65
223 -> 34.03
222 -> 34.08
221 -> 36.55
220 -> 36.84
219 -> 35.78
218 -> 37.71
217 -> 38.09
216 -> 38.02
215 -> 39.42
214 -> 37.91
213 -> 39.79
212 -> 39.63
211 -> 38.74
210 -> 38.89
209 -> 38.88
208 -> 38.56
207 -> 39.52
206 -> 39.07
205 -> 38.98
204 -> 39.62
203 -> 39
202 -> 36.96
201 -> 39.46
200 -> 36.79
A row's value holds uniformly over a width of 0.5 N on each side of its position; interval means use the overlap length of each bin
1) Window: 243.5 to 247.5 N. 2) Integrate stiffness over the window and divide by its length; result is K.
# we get 20.1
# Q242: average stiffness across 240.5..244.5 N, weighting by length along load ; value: 18.5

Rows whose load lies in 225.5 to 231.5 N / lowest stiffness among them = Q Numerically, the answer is 26.2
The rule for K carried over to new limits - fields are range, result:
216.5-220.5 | 37.1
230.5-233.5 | 25.7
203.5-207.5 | 39.3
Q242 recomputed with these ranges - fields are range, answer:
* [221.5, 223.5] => 34.1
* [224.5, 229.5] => 31.6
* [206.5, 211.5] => 38.9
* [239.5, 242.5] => 18.4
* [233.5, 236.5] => 22.2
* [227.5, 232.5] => 28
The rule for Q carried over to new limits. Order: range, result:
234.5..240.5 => 19.01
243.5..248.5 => 18.98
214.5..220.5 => 35.78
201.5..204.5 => 36.96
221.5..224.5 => 33.65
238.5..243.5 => 17.41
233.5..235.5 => 21.94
